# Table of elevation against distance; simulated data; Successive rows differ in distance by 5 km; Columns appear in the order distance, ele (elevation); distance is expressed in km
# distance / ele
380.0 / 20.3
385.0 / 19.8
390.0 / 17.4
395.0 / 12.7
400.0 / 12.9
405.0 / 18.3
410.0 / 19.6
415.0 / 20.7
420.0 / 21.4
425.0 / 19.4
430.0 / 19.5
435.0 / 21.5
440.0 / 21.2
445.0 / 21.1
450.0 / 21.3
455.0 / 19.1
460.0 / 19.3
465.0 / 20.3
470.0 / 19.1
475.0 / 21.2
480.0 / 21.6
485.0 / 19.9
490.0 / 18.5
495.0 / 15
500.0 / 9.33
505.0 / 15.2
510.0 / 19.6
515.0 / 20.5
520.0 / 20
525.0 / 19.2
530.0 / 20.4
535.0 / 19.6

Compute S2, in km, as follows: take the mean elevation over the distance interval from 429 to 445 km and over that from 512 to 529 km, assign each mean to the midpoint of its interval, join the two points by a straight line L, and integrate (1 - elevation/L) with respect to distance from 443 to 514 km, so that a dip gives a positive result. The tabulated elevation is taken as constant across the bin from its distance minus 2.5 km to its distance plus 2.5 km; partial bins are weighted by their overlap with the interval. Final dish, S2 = 6.29 km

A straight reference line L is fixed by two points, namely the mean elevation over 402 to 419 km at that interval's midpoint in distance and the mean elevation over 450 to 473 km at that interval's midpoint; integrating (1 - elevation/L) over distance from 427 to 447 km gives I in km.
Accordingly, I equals -1.2 km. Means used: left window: 19.5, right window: 19.7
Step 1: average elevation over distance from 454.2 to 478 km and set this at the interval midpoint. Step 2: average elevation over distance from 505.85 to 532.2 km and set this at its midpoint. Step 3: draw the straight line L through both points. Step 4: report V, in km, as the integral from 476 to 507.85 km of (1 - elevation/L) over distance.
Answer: 4.7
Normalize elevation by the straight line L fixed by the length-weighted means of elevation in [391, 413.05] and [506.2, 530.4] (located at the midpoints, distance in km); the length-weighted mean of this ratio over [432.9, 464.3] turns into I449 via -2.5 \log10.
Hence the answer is -0.17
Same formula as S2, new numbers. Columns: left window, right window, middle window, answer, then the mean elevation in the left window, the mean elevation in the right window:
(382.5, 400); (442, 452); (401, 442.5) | -2.3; 16.1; 21.2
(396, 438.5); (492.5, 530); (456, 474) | -1.6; 19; 17.2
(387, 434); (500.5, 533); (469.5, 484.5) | -1.9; 18.1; 18.6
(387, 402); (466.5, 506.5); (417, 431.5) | -4.3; 14.6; 17.6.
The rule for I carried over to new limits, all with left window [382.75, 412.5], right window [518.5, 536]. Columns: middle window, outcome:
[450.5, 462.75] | -0.96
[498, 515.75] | 3.15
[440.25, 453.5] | -2.31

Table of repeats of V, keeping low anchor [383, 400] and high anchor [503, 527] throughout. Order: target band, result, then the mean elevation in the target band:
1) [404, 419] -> -3.1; 19.8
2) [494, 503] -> 3.2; 11.9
